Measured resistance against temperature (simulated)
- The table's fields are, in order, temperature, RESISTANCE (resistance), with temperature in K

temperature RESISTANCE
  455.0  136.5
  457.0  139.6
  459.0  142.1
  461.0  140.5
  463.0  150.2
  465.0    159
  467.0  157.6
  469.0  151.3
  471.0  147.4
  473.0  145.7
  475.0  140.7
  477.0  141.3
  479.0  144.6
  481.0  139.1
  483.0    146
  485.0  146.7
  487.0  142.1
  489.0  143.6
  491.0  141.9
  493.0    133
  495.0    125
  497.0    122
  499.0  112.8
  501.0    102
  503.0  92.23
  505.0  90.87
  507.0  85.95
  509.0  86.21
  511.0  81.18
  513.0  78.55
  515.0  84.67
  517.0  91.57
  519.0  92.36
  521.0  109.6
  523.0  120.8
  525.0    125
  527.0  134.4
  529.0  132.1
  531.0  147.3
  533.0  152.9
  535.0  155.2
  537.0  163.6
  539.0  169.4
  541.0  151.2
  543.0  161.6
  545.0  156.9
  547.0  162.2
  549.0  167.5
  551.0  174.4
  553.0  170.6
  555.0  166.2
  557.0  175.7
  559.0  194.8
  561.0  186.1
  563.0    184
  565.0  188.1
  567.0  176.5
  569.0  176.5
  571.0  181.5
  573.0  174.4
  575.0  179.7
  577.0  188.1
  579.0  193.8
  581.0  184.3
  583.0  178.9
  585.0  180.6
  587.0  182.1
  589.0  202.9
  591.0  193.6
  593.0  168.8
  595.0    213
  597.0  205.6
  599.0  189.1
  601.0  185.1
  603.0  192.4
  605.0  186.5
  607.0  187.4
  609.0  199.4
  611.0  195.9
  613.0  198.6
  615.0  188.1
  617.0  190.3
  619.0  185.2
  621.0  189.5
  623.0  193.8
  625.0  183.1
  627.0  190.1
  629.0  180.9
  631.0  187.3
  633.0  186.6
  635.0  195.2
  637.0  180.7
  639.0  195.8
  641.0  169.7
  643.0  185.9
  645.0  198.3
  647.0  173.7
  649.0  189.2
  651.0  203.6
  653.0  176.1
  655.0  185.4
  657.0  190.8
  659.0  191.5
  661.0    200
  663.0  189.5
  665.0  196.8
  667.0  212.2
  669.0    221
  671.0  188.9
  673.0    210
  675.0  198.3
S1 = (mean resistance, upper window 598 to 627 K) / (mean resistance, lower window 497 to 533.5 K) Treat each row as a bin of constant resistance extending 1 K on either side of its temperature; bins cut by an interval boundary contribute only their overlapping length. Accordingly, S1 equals 1.79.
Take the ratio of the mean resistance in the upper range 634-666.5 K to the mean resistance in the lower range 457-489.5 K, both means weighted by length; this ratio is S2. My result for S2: 1.30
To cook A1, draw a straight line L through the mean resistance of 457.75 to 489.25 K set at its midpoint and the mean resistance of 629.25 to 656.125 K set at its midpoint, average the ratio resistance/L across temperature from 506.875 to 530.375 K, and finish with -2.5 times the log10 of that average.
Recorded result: 0.46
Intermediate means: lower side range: 146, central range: 103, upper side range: 187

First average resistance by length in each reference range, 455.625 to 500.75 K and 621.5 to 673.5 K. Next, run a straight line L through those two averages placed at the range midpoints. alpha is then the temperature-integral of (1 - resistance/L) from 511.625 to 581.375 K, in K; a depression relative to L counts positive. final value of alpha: 2.99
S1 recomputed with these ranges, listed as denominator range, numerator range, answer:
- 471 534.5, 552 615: 1.54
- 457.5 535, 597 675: 1.52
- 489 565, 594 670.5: 1.41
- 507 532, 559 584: 1.73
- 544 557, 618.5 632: 1.12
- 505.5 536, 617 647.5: 1.67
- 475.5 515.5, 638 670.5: 1.63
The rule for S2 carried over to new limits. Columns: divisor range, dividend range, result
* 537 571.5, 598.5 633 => 1.10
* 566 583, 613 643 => 1.03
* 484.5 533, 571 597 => 1.64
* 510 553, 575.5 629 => 1.41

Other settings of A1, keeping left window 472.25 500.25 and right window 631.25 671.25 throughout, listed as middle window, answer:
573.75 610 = -0.11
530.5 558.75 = -0.05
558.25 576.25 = -0.12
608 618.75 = -0.09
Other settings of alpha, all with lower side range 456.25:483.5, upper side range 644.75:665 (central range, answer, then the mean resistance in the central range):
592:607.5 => -1.3 K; 191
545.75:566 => -1.2 K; 177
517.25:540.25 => 3.6 K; 135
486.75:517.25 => 9.3 K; 107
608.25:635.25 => -1.2 K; 190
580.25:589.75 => -0.7 K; 185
